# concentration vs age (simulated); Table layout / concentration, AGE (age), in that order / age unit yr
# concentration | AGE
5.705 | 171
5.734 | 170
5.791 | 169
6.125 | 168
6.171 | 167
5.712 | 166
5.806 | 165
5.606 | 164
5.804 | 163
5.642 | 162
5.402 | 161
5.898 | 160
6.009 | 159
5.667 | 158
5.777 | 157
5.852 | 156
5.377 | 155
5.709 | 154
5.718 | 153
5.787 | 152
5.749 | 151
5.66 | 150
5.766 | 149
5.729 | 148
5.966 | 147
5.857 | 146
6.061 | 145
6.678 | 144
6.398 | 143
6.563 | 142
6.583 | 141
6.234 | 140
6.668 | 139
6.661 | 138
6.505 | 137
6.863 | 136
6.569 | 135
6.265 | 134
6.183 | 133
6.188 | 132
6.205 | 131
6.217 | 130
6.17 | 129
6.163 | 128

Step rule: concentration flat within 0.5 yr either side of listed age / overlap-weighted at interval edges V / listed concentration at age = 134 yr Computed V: 6.265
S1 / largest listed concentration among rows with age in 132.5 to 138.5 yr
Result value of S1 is 6.863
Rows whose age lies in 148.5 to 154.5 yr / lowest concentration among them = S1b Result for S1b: 5.66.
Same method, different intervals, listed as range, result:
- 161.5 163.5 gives 5.642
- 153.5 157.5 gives 5.377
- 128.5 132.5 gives 6.17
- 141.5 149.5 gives 5.729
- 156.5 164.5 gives 5.402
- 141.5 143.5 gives 6.398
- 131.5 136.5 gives 6.183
